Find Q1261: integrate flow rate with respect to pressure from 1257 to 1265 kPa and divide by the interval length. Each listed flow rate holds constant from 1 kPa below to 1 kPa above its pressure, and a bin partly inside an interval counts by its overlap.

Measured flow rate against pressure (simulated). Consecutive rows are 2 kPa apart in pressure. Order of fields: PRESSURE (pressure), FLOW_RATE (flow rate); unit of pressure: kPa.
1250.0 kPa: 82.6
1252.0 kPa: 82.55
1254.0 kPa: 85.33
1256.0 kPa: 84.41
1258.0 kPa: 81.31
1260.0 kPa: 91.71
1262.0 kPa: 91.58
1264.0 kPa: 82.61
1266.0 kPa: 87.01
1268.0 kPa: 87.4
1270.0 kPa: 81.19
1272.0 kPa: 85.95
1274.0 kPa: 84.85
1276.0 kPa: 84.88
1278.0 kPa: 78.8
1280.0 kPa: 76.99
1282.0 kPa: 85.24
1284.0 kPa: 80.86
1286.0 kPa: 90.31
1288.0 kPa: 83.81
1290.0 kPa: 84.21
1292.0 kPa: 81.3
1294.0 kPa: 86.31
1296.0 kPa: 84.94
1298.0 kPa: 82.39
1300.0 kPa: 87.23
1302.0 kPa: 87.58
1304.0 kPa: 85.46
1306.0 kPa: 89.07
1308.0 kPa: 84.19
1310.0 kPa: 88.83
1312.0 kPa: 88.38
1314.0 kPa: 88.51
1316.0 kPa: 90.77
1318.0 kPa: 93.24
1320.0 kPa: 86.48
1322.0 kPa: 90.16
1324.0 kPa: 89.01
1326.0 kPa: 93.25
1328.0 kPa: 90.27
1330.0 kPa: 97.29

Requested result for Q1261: 86.8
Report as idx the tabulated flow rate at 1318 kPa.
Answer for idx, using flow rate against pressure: 93.24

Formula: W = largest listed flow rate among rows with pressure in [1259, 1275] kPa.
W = 91.71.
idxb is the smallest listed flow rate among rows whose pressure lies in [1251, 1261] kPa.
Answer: 81.31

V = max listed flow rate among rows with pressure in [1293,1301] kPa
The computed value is 87.23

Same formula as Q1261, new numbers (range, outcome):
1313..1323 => 89.8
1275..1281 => 80.2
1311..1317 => 89.2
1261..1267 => 87.1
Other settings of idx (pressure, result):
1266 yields 87.01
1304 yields 85.46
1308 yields 84.19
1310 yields 88.83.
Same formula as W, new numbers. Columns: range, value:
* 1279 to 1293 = 90.31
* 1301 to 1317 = 90.77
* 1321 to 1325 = 90.16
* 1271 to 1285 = 85.95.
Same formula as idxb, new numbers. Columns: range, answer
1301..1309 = 84.19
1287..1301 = 81.3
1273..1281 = 76.99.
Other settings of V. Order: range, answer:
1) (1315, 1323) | 93.24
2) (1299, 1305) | 87.58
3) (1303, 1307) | 89.07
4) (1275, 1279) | 84.88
